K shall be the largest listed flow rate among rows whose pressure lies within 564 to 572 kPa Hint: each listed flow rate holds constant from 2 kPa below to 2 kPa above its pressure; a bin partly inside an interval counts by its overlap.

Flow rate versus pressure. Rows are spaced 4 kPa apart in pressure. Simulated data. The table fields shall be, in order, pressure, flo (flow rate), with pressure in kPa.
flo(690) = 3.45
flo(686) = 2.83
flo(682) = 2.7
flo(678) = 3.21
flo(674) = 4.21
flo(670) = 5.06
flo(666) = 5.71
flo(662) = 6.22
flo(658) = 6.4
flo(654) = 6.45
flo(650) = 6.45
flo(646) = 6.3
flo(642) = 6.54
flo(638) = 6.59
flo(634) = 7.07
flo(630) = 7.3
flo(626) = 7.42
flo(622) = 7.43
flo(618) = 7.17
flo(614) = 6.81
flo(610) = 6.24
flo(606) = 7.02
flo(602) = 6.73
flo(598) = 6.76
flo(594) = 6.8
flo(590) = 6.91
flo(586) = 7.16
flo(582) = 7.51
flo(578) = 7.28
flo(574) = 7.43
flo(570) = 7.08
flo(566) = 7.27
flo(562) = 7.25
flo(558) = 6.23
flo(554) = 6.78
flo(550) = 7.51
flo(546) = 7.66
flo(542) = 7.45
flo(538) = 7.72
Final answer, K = 7.27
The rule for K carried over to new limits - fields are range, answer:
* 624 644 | 7.42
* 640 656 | 6.54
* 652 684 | 6.45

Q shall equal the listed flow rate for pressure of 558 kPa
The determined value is 6.23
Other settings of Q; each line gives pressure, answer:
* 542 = 7.45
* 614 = 6.81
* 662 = 6.22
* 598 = 6.76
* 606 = 7.02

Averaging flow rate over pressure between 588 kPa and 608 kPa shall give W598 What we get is 6.84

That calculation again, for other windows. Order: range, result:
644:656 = 6.4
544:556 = 7.32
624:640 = 7.09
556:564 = 6.74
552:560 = 6.51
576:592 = 7.21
